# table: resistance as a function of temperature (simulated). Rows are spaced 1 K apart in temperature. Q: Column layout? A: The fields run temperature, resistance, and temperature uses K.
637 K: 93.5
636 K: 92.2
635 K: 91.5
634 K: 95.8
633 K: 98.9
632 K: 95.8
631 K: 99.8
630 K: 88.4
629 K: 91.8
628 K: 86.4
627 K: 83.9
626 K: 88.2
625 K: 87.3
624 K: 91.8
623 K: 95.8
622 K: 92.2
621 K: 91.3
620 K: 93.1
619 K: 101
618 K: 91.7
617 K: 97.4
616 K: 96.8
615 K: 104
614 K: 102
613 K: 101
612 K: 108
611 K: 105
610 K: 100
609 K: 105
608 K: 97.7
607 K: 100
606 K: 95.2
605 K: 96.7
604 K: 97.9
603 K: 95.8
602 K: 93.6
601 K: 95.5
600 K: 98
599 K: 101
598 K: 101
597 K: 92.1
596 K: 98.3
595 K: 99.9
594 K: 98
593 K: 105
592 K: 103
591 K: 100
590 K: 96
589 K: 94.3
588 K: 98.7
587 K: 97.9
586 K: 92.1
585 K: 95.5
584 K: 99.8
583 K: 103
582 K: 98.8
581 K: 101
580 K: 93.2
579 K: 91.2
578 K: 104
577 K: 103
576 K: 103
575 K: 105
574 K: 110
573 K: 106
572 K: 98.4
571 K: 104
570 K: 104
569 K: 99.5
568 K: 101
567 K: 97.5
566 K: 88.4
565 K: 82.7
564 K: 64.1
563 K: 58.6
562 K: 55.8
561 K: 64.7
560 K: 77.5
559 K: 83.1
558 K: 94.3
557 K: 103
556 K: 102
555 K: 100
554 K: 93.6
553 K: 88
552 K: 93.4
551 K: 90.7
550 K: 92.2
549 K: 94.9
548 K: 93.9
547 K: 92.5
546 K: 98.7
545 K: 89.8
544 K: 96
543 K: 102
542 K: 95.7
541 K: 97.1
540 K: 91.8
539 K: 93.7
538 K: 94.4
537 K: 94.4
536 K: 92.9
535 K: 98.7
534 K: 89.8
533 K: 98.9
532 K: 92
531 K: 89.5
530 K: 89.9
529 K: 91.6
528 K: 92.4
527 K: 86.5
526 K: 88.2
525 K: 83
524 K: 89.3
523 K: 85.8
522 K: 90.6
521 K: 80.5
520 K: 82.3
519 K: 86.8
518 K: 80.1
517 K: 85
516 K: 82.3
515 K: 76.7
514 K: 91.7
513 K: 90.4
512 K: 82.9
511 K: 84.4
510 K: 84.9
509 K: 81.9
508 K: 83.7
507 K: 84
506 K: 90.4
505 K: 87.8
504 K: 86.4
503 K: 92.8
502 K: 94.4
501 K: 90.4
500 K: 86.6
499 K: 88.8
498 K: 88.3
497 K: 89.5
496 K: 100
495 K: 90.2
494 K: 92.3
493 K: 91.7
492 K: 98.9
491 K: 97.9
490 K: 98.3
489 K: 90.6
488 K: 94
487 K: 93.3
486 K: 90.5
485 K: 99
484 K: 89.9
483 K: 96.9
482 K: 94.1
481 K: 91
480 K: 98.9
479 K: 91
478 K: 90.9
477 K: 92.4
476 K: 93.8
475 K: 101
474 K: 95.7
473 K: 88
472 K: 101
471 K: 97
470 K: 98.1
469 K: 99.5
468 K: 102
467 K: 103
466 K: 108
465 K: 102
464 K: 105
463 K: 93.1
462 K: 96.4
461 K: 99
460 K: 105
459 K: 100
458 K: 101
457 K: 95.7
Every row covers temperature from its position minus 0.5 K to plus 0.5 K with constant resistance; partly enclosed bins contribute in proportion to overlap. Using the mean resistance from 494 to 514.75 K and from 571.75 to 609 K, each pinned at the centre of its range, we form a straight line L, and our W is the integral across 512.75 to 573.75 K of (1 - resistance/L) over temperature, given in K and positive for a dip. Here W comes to 2.0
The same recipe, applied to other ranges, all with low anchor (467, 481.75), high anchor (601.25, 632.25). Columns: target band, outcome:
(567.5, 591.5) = -1.01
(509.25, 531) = 2.26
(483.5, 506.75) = 0.92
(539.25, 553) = 0.24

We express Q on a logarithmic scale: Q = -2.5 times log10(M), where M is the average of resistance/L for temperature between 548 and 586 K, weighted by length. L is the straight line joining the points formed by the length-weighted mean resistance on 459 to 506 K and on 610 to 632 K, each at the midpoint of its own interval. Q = 0.02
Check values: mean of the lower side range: 95.1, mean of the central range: 93.1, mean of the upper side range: 95.2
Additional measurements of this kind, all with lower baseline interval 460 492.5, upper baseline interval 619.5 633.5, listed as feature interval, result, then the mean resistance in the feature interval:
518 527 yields 0.12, 85.5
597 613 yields -0.08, 99.2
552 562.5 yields 0.09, 86.5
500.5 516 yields 0.11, 86.7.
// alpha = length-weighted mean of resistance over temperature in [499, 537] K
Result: 87.8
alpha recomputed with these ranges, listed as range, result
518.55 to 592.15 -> 92.9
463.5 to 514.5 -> 93.2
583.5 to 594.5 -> 98.2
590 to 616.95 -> 99.5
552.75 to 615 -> 95.9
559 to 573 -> 85.1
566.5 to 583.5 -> 101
